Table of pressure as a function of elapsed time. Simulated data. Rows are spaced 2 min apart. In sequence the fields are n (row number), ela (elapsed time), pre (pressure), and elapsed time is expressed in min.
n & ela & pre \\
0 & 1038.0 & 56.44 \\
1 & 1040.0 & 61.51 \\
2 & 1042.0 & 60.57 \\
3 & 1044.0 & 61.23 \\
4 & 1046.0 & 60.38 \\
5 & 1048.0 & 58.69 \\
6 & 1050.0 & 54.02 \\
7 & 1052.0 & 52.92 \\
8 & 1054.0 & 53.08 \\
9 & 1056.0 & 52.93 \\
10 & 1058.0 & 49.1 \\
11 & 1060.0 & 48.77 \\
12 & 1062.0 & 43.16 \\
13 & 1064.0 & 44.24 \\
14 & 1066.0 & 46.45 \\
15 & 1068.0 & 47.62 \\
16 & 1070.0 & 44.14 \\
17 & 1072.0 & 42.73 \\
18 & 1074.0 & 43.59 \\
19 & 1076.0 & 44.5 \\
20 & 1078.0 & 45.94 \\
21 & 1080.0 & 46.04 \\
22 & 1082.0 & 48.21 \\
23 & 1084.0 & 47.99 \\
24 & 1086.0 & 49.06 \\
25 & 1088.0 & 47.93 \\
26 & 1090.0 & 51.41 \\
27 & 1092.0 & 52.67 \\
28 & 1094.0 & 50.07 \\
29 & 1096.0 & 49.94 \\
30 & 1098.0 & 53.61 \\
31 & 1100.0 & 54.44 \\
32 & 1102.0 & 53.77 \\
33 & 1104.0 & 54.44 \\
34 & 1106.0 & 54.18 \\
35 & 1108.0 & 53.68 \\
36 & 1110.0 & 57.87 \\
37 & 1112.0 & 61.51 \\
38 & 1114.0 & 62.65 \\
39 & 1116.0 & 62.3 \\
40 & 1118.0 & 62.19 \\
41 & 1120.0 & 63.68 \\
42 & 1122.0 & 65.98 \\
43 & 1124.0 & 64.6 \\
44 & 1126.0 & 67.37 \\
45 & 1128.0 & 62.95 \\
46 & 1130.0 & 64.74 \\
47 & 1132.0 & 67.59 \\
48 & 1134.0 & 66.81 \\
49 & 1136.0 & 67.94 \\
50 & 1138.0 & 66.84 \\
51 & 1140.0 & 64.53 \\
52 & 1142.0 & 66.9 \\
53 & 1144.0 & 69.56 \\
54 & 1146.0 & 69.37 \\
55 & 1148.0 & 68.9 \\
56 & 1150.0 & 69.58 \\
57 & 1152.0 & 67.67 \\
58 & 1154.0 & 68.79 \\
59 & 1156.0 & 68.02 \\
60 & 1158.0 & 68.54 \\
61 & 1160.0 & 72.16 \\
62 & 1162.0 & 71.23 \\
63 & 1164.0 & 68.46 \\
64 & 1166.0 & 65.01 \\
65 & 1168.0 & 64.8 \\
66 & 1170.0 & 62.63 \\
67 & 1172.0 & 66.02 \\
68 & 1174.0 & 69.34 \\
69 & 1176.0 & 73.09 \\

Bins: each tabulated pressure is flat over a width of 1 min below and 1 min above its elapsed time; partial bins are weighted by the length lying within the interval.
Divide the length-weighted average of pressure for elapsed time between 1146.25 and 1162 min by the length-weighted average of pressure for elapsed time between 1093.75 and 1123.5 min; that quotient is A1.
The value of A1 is 1.2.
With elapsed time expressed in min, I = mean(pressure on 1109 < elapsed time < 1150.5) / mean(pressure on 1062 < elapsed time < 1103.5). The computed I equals 1.4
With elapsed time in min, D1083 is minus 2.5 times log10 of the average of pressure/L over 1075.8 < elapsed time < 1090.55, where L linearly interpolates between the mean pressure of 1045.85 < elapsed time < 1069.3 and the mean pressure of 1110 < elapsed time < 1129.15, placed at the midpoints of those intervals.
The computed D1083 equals 0.171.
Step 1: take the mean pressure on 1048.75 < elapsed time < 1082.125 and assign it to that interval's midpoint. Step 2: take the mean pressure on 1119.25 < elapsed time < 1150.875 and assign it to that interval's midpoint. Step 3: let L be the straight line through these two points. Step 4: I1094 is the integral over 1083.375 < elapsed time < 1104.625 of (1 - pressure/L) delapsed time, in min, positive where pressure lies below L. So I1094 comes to 1.5 min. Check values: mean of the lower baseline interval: 47.6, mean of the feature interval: 51.4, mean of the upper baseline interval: 66.7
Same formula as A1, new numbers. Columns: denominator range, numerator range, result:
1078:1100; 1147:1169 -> 1.38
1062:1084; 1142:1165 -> 1.53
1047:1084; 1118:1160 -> 1.39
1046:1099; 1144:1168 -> 1.40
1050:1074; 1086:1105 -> 1.08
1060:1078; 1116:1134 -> 1.45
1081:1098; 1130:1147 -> 1.35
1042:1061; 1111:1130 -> 1.16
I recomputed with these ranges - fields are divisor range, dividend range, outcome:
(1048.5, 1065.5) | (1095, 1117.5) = 1.13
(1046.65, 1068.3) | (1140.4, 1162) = 1.37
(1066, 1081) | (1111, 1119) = 1.38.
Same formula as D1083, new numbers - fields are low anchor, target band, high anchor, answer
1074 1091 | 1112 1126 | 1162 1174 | -0.15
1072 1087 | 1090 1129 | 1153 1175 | -0.08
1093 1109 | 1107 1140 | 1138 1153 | -0.05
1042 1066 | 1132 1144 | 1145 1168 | -0.02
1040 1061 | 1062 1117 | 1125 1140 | 0.20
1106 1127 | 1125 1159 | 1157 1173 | -0.04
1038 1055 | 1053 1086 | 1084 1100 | 0.16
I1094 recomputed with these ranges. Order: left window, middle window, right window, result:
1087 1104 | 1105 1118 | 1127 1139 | -0.2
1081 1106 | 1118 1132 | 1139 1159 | -0.9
